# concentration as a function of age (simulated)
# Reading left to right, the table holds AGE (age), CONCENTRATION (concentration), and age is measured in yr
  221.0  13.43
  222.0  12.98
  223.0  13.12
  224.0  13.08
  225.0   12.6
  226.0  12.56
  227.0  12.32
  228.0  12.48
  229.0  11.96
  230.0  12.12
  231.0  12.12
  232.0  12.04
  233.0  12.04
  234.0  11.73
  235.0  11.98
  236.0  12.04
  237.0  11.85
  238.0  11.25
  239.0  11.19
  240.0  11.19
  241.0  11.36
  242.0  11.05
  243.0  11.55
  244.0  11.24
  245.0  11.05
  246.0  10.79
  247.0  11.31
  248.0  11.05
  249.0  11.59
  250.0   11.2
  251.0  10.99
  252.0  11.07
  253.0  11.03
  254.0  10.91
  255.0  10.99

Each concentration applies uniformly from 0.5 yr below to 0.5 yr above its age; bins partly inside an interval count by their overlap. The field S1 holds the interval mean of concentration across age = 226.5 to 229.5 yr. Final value 12.3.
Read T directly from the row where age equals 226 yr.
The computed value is 12.56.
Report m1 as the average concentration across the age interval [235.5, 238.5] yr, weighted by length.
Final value 11.7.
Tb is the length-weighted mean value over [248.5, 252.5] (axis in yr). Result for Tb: 11.2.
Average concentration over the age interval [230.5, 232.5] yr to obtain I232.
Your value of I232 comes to 12.1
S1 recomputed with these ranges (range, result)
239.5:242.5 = 11.2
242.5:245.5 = 11.3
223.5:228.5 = 12.6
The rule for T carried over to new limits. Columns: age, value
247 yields 11.31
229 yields 11.96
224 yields 13.08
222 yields 12.98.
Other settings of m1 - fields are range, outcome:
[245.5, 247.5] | 11.1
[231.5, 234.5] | 11.9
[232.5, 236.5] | 11.9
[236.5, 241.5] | 11.4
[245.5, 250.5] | 11.2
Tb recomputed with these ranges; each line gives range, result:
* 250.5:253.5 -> 11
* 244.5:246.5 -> 10.9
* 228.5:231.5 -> 12.1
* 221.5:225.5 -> 12.9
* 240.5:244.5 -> 11.3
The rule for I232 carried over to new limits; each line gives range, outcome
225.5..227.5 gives 12.4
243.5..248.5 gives 11.1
